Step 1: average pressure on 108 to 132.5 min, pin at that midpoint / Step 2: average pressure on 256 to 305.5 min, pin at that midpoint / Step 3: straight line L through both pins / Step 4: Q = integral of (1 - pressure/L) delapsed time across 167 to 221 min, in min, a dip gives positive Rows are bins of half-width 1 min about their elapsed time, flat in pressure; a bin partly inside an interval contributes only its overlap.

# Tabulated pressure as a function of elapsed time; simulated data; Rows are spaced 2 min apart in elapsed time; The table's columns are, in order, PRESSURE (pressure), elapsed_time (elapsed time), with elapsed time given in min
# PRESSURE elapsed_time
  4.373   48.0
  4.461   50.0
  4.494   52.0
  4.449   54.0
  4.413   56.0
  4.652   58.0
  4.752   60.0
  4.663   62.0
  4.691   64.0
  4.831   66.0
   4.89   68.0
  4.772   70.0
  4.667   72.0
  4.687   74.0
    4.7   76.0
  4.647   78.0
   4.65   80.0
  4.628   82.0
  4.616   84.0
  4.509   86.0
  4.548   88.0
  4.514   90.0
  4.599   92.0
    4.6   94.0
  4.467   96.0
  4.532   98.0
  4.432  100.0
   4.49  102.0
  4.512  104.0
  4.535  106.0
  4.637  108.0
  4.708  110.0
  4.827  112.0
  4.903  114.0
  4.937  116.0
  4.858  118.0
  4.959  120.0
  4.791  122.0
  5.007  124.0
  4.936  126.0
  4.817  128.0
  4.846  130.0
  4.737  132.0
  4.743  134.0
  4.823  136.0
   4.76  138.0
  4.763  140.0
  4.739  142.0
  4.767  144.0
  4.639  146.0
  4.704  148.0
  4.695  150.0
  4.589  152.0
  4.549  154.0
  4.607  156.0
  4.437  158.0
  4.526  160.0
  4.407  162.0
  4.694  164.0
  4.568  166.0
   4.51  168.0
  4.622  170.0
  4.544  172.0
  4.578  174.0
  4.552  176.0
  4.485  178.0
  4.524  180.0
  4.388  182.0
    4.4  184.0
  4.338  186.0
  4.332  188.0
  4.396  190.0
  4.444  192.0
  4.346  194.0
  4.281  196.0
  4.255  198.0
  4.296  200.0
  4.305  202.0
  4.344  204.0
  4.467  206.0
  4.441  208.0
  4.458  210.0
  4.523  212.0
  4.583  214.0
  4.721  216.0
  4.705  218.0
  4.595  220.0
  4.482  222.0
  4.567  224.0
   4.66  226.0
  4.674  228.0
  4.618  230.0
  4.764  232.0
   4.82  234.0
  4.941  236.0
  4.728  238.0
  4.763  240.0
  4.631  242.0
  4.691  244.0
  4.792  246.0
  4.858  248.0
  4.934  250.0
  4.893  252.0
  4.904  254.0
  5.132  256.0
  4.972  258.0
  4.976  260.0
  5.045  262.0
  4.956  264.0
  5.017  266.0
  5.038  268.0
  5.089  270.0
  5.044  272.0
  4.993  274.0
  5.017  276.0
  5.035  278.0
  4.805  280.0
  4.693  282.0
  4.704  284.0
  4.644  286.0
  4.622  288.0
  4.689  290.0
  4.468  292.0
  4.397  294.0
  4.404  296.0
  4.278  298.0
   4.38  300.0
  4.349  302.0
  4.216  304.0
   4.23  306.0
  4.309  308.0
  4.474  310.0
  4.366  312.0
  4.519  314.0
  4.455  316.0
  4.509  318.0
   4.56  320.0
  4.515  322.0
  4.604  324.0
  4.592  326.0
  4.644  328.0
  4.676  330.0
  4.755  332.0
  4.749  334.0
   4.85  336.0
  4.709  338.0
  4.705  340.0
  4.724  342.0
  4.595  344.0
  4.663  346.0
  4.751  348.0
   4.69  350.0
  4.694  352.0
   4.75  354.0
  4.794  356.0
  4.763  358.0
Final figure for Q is 3.9 min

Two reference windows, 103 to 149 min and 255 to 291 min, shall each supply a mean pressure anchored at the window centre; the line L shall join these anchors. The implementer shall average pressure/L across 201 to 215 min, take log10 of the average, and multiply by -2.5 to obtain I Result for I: 0.10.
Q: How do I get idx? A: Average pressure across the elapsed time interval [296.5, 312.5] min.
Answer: 4.33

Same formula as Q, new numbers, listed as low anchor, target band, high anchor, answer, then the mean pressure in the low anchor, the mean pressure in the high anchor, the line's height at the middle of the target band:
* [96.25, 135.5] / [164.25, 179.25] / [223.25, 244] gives 0.5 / 4.74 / 4.72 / 4.73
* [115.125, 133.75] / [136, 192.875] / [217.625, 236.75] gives 2.8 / 4.87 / 4.68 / 4.8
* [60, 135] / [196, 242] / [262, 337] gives 0.9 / 4.7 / 4.64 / 4.67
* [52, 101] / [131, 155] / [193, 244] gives -0.6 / 4.62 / 4.56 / 4.59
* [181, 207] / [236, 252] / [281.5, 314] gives -1.4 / 4.35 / 4.45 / 4.4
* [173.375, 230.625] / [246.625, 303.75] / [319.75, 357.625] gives -2.5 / 4.47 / 4.69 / 4.59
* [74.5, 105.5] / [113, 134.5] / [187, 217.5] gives -1.7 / 4.56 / 4.42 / 4.52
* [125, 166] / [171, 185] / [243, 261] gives 0.8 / 4.69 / 4.91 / 4.75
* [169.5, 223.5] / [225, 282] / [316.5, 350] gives -4.2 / 4.46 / 4.66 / 4.54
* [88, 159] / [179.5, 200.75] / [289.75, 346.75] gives 1.3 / 4.7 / 4.53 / 4.64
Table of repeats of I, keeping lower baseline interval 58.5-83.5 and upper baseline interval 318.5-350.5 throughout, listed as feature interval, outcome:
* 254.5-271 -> -0.08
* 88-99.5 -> 0.04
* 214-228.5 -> 0.01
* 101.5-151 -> -0.01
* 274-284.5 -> -0.04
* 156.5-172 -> 0.04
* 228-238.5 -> -0.02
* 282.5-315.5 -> 0.06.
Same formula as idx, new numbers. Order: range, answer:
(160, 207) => 4.44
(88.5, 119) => 4.64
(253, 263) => 5.01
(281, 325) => 4.47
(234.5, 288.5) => 4.89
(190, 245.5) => 4.56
